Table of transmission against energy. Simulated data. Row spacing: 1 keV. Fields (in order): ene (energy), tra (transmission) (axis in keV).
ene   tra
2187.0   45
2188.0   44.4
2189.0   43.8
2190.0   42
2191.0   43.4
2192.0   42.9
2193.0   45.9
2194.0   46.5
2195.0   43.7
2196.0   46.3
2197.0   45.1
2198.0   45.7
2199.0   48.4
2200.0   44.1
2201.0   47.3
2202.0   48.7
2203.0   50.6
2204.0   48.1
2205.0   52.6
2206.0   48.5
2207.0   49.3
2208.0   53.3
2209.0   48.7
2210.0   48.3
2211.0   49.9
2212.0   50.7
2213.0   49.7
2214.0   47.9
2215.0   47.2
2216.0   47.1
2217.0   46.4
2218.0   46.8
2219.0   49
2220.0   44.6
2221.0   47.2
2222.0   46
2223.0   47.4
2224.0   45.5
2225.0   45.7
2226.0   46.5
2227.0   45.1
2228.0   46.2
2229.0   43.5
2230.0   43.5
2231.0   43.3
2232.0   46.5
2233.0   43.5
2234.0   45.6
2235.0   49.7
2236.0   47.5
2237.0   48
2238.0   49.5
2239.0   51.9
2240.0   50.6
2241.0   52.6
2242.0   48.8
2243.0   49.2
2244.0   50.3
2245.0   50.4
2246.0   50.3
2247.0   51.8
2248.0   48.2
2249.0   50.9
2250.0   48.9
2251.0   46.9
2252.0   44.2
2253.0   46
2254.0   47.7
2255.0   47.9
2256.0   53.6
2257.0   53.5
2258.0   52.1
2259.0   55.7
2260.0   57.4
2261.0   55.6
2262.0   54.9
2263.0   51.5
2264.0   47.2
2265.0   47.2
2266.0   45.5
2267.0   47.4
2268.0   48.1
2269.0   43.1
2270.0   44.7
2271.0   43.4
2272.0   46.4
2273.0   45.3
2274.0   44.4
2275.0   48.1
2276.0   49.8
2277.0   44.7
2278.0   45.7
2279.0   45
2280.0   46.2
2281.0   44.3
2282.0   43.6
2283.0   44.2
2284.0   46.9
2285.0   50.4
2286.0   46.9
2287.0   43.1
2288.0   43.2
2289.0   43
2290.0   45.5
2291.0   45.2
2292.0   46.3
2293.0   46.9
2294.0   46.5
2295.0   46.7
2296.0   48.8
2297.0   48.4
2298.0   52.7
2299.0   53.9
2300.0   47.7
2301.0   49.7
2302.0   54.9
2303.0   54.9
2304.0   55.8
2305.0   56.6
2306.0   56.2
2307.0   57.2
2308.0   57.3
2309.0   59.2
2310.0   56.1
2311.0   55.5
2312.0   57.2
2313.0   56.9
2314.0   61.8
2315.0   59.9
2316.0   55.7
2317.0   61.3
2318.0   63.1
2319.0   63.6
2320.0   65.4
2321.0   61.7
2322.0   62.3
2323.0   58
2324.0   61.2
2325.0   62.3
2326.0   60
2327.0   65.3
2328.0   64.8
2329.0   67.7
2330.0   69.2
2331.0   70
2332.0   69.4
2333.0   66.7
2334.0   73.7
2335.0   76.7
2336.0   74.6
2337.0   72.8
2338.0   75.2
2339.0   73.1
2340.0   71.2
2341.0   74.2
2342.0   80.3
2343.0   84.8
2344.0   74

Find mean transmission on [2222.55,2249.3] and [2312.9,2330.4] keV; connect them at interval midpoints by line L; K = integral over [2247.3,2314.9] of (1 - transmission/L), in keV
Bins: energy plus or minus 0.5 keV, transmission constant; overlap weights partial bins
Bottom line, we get 7.0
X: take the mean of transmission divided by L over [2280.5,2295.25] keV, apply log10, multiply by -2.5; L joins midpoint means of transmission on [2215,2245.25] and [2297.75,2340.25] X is 0.242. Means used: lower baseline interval 47.2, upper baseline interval 62.1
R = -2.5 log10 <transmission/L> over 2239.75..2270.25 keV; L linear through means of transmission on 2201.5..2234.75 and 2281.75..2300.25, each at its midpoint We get -0.06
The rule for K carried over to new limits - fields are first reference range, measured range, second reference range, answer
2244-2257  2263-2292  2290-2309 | 2.7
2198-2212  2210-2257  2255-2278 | 1.1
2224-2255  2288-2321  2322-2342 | 4.6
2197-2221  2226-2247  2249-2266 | 0.7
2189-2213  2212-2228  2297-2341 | 0.9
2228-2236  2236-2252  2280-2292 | -1.5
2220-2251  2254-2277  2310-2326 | 1.4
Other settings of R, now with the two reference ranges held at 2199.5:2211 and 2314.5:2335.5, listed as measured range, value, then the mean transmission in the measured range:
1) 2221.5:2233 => 0.15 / 45.3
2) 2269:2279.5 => 0.26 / 45.6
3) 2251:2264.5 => 0.10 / 51.2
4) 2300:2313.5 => 0.12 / 55.7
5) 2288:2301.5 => 0.26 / 47.6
